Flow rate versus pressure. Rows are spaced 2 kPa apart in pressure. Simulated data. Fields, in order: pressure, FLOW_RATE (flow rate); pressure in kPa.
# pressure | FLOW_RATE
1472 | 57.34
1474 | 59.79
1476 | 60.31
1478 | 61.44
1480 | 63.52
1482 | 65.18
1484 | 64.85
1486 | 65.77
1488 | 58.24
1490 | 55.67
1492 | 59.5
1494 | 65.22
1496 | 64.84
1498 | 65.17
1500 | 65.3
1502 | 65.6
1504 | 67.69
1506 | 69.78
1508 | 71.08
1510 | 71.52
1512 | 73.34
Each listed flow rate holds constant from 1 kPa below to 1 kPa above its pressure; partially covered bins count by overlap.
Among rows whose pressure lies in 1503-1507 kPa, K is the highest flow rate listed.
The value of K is 69.78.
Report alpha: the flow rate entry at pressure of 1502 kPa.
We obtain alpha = 65.6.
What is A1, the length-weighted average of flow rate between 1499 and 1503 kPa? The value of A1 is 65.4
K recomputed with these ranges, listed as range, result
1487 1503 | 65.6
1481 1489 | 65.77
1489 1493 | 59.5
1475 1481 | 63.52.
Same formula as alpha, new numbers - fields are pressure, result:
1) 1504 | 67.69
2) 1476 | 60.31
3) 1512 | 73.34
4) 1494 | 65.22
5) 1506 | 69.78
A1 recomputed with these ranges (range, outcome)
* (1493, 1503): 65.2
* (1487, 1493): 57.8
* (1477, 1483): 63.4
